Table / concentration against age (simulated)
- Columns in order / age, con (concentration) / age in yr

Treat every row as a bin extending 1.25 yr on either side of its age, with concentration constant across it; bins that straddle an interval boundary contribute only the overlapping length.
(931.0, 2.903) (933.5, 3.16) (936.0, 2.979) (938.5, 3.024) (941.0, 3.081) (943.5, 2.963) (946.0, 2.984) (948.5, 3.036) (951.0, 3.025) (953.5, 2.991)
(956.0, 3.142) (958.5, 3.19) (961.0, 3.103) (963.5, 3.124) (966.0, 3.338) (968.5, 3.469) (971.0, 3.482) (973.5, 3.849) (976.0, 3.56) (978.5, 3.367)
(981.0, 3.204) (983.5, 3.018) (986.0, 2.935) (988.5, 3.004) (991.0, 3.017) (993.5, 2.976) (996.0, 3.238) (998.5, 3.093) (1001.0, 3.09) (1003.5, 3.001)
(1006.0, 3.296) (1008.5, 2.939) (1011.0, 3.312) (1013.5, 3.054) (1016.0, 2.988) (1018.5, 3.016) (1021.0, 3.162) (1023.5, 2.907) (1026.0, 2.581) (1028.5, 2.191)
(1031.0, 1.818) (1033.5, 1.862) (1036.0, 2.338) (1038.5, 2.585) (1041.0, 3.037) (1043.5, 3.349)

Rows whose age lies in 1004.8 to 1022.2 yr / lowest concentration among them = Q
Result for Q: 2.939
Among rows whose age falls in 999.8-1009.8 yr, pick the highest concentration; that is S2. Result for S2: 3.296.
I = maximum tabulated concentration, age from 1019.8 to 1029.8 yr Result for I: 3.162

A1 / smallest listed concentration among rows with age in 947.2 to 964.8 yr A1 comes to 2.991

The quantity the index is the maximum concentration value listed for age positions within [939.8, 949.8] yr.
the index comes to 3.081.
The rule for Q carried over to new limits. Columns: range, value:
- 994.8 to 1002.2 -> 3.09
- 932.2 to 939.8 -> 2.979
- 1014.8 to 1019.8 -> 2.988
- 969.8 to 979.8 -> 3.367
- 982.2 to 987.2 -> 2.935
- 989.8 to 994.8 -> 2.976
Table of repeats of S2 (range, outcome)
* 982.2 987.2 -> 3.018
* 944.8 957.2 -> 3.142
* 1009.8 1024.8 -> 3.312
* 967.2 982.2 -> 3.849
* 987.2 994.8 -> 3.017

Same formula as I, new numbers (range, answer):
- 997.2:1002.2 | 3.093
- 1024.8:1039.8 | 2.585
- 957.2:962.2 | 3.19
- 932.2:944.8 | 3.16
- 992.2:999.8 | 3.238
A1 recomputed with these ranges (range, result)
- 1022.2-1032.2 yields 1.818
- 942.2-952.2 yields 2.963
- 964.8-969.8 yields 3.338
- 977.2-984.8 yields 3.018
